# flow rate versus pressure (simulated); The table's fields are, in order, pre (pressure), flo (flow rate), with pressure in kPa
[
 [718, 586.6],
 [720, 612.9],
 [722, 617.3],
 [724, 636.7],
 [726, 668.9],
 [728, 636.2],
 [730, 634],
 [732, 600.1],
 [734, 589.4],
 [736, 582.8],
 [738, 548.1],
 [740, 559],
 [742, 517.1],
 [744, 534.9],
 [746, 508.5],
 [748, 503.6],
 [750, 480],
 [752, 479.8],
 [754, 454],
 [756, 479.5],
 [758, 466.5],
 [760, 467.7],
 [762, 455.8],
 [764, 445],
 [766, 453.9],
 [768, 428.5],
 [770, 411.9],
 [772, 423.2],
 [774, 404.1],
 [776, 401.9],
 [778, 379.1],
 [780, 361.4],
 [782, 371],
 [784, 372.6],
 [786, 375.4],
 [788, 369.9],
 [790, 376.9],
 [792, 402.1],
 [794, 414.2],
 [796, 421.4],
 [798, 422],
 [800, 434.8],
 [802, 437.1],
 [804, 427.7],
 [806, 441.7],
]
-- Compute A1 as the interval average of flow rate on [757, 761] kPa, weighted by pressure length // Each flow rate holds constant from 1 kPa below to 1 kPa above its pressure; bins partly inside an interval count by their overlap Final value 467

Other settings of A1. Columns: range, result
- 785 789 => 373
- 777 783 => 370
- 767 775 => 417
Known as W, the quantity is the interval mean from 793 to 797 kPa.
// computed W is 418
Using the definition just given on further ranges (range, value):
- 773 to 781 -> 387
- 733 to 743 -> 559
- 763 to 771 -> 435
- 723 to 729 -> 647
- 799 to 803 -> 436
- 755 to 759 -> 473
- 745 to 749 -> 506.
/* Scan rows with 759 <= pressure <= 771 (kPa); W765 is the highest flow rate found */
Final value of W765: 467.7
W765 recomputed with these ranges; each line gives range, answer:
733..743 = 589.4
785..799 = 422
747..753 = 503.6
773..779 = 404.1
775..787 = 401.9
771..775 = 423.2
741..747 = 534.9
